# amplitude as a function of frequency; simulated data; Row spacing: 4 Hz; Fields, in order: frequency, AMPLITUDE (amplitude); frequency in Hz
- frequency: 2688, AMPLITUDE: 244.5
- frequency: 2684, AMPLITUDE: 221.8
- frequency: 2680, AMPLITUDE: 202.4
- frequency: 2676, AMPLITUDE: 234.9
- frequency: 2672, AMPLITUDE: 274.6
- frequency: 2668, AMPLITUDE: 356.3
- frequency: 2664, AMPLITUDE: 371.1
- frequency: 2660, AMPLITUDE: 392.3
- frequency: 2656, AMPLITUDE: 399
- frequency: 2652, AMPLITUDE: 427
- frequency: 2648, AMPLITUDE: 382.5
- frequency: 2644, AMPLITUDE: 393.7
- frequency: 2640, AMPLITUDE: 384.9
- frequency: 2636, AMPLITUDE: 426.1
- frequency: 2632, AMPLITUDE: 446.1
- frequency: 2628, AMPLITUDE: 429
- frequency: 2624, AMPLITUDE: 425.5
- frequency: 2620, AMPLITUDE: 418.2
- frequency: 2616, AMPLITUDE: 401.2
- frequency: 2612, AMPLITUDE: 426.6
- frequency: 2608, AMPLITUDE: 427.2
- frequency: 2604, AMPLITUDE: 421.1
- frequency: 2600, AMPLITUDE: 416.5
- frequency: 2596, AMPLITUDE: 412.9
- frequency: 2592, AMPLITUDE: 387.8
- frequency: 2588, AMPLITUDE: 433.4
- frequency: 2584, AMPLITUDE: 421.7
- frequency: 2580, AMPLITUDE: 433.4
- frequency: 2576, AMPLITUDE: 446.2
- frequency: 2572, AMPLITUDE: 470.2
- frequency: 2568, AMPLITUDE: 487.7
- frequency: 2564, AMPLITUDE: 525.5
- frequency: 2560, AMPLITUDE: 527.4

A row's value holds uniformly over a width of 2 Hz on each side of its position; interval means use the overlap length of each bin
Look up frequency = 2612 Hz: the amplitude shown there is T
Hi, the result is 426.6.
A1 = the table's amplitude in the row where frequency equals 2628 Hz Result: 429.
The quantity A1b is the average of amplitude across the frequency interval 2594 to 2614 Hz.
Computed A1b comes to 421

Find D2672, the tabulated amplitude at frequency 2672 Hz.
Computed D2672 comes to 274.6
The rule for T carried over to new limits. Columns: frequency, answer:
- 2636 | 426.1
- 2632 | 446.1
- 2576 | 446.2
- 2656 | 399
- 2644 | 393.7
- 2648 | 382.5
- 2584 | 421.7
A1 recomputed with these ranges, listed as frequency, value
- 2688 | 244.5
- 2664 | 371.1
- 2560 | 527.4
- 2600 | 416.5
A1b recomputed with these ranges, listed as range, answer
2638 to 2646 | 389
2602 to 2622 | 419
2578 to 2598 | 418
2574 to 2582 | 440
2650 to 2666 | 397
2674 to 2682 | 219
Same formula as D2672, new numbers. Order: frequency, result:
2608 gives 427.2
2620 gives 418.2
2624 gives 425.5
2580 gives 433.4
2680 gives 202.4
